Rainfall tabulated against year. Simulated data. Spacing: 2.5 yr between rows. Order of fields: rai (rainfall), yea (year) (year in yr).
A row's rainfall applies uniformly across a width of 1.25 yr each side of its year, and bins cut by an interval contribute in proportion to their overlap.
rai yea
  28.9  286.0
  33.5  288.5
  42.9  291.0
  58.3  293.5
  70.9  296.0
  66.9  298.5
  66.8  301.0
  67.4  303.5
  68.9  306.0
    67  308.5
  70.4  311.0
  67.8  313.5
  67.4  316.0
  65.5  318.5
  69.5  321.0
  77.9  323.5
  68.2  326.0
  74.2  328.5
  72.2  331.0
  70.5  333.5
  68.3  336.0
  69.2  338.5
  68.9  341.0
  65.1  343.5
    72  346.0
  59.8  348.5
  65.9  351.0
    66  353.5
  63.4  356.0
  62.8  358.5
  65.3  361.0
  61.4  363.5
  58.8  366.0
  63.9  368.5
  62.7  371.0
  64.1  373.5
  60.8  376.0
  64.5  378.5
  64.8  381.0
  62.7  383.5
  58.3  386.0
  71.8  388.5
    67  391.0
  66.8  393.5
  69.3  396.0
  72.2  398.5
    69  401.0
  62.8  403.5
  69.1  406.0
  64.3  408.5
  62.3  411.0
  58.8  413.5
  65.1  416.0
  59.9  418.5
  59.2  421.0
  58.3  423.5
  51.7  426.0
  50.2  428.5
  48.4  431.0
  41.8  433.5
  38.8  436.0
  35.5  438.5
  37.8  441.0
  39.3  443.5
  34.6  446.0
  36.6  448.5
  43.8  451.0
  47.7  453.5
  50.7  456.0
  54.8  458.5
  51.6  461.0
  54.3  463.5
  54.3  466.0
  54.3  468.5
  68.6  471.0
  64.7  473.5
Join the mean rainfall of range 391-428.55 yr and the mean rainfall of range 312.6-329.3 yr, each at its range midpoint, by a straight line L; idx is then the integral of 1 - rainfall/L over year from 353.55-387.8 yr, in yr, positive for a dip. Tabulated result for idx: 1.7 yr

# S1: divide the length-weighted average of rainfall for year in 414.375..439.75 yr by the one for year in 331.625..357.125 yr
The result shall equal 0.76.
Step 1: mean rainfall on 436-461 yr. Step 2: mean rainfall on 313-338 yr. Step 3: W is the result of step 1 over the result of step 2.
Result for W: 0.6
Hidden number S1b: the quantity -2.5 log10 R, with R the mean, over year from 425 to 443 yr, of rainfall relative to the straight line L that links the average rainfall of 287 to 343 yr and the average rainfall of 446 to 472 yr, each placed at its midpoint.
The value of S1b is 0.23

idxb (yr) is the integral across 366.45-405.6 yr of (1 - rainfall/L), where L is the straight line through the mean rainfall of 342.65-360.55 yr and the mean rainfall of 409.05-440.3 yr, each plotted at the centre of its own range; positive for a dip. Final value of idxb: -4.20 yr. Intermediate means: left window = 65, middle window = 65.3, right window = 52.5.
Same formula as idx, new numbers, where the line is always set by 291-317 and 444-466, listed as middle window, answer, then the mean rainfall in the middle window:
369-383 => -1.6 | 63.4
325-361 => -3.8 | 67.5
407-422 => -2.8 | 61.8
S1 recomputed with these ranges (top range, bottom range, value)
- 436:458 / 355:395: 0.65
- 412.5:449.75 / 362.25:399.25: 0.74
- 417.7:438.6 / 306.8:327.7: 0.72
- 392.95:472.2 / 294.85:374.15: 0.80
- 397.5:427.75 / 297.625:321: 0.92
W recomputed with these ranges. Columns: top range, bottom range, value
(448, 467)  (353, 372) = 0.79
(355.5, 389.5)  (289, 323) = 0.97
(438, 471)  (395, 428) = 0.75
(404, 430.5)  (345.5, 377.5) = 0.94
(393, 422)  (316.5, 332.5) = 0.91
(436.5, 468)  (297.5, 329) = 0.65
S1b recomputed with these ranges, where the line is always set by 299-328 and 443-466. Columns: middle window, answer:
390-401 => -0.23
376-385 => -0.09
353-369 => -0.03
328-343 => -0.07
